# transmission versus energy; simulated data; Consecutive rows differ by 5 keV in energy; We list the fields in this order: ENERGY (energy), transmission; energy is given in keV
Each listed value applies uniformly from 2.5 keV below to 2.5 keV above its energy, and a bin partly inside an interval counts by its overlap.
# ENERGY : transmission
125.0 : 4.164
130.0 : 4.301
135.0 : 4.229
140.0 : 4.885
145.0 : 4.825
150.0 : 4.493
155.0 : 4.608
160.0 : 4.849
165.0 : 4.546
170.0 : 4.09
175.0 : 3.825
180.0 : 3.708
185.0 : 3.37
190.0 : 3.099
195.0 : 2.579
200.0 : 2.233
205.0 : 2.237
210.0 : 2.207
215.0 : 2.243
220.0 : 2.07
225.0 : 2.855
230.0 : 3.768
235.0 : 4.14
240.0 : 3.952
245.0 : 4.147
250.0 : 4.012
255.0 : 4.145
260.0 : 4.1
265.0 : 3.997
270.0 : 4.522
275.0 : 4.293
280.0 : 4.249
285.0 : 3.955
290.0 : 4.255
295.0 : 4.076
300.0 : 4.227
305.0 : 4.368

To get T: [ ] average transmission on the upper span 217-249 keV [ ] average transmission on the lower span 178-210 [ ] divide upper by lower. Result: 1.25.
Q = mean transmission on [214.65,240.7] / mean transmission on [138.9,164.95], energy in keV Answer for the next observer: 0.68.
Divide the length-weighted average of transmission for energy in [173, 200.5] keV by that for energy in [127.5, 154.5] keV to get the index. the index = 0.70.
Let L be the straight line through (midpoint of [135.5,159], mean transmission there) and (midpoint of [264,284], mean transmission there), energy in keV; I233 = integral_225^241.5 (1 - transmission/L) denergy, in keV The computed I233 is 2.27 keV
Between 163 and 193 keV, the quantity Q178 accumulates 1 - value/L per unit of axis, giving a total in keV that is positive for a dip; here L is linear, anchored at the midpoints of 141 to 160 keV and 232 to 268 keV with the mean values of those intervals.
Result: 5.2 keV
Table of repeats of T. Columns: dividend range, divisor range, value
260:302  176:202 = 1.37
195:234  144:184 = 0.60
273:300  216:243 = 1.26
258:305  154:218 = 1.27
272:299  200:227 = 1.81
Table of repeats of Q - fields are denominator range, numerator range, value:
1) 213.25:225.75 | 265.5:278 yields 1.86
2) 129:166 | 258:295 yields 0.91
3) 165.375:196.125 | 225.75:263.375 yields 1.12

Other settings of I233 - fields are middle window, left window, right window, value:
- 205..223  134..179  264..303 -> 8.9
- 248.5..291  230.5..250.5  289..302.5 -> -0.6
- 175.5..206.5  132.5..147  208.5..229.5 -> 3.1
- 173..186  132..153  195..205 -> -2.2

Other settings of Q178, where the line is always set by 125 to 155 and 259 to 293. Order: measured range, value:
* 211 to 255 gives 9.15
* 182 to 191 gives 2.30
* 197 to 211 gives 6.82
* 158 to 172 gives -0.11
